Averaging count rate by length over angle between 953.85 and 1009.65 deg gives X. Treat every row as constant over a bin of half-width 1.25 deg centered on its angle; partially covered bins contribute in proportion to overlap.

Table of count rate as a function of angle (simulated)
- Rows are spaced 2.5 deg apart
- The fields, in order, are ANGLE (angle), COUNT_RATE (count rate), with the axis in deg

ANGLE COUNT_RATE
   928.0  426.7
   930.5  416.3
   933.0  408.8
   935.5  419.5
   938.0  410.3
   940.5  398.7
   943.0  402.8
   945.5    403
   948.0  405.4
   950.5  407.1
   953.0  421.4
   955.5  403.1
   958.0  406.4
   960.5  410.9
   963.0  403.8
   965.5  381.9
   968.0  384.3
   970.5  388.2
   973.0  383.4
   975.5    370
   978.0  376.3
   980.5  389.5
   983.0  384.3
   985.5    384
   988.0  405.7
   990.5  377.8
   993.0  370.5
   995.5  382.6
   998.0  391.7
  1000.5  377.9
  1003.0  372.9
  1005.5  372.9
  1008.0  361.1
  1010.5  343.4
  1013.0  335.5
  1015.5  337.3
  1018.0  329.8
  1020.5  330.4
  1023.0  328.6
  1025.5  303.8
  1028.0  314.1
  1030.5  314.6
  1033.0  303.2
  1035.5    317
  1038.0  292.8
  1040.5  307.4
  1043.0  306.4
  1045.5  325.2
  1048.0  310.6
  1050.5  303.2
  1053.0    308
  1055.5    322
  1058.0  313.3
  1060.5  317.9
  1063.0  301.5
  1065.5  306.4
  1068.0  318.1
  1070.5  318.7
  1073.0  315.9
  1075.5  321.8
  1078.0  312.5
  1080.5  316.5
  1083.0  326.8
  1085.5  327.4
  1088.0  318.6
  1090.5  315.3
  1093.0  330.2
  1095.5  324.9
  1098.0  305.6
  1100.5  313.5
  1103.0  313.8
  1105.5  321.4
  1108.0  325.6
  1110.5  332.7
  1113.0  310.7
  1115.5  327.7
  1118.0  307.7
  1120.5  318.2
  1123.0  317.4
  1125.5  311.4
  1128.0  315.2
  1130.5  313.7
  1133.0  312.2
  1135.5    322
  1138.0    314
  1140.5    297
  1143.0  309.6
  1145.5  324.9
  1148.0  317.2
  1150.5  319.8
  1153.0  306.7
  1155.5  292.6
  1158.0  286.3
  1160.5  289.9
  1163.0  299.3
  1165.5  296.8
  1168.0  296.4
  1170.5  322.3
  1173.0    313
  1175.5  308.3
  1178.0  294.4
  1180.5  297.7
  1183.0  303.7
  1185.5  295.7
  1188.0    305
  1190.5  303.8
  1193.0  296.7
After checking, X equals 385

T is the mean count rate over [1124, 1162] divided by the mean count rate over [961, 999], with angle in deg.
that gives 0.8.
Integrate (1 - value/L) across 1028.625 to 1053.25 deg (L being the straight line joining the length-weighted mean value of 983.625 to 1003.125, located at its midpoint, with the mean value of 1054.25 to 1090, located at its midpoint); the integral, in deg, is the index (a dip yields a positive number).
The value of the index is 2.45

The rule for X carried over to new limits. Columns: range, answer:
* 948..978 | 396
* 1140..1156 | 311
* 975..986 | 381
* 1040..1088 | 315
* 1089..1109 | 319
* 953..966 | 404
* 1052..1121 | 318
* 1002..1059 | 324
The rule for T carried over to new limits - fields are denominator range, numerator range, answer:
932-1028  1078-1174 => 0.83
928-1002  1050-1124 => 0.80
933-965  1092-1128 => 0.78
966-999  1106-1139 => 0.83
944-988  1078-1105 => 0.81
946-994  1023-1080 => 0.79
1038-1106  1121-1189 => 0.97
